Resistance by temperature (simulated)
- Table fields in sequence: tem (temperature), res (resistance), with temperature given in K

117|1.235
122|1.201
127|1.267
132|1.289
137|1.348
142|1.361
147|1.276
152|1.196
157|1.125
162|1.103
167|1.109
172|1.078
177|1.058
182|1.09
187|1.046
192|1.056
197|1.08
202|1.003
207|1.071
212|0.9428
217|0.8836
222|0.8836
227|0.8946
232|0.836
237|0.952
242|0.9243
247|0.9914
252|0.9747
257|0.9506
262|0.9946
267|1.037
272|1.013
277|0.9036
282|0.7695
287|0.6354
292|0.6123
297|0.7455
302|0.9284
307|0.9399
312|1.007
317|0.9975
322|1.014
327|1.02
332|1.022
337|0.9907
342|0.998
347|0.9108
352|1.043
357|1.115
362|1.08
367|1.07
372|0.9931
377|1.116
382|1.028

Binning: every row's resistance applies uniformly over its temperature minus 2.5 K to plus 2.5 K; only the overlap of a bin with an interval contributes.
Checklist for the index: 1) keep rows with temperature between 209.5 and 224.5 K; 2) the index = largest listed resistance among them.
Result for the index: 0.9428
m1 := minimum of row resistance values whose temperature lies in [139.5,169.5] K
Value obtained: 1.103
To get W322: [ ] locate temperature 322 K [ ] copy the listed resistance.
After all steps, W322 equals 1.014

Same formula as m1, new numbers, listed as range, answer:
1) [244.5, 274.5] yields 0.9506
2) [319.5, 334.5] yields 1.014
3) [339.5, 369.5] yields 0.9108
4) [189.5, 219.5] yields 0.8836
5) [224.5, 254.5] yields 0.836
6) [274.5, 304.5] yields 0.6123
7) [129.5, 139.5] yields 1.289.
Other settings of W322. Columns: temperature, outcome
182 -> 1.09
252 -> 0.9747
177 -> 1.058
